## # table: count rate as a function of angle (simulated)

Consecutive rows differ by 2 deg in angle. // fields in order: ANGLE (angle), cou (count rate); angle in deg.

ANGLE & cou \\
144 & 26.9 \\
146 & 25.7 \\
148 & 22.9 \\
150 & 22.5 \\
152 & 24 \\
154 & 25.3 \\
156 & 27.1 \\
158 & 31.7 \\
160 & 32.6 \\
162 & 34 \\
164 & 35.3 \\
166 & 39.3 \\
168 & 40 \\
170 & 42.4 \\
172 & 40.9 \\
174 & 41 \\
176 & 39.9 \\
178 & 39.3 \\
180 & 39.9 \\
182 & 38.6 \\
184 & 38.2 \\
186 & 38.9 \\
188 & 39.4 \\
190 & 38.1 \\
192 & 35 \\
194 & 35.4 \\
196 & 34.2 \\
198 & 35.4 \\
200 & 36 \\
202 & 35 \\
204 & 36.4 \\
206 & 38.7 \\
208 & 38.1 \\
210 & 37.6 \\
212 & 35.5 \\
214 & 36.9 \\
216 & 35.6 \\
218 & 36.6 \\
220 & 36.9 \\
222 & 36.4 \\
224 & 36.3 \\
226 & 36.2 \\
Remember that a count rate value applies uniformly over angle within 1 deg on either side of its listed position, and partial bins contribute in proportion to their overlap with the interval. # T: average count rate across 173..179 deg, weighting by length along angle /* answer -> 40.1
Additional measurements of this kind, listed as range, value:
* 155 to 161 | 30.5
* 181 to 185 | 38.4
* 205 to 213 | 37.5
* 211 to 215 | 36.2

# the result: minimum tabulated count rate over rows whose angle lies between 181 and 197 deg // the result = 34.2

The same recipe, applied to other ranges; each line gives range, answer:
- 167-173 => 40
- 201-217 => 35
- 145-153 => 22.5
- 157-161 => 31.7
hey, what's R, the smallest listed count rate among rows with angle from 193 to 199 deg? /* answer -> 34.2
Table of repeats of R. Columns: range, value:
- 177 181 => 39.3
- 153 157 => 25.3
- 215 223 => 35.6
